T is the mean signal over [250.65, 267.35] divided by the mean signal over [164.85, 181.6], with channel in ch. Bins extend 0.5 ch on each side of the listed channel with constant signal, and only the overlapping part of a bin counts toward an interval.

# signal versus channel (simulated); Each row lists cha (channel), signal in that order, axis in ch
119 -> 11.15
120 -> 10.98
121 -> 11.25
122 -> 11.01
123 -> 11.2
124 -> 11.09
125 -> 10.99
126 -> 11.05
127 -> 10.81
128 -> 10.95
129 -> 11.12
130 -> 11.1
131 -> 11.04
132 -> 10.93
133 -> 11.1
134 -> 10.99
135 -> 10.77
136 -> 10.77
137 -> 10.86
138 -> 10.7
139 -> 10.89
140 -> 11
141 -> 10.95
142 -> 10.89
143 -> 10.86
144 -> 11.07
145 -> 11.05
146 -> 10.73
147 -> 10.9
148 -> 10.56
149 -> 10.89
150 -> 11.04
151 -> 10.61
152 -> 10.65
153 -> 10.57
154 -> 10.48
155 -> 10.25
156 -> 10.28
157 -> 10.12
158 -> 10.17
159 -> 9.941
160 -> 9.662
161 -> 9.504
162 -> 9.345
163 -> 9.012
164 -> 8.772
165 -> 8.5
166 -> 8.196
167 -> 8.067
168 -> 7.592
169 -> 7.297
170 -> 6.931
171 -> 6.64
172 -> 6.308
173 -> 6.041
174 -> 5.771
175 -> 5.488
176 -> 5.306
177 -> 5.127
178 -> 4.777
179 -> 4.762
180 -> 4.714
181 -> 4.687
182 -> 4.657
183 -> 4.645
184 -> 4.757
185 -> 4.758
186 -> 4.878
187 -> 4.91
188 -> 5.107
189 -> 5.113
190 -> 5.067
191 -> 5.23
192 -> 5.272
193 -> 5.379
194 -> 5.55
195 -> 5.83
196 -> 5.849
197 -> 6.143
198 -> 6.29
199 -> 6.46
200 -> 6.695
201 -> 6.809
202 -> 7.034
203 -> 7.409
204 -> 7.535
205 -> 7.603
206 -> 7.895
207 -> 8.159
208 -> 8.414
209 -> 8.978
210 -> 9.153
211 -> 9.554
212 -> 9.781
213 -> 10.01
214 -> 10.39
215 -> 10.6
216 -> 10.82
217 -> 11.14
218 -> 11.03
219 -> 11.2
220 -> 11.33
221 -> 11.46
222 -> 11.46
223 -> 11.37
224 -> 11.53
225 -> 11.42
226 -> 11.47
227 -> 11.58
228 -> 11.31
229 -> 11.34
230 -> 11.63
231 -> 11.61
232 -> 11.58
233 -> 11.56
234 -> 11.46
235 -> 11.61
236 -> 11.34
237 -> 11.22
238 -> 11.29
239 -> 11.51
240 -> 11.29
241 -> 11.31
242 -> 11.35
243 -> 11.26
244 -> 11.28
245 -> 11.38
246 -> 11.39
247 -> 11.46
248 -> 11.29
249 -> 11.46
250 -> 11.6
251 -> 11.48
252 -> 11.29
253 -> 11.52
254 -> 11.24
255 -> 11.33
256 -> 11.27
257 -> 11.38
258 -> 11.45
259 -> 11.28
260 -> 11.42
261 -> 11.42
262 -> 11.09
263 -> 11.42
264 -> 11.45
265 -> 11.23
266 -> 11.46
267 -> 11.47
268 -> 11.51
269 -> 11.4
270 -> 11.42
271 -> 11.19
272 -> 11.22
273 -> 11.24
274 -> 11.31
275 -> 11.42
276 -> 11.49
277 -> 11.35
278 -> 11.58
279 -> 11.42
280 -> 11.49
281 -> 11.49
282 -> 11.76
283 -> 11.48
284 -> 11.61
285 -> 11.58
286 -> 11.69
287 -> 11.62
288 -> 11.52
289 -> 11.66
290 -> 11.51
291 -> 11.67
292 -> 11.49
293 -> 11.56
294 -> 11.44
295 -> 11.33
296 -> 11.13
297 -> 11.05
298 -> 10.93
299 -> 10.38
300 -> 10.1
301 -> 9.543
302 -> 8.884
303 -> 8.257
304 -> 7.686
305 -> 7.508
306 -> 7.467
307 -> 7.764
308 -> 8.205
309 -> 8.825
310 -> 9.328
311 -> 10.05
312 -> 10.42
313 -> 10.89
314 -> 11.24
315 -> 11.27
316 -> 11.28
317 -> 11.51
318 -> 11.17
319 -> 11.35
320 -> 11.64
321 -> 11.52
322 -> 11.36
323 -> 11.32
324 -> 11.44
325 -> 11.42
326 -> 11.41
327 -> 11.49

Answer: 1.8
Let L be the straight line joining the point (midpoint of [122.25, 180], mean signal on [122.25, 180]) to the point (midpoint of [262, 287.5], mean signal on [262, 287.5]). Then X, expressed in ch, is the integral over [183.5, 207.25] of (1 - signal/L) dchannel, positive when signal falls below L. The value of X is 9.7 ch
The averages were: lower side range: 9.48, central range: 6.05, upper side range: 11.4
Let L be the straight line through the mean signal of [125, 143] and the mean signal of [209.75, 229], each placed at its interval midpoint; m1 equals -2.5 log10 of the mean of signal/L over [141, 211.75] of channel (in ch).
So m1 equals 0.38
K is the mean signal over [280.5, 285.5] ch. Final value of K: 11.6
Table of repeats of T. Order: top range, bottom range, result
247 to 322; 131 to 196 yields 1.34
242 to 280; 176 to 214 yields 1.78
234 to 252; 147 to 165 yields 1.13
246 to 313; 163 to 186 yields 1.78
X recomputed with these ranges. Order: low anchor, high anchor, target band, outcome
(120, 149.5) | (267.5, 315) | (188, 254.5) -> 6.7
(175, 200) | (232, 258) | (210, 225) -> -4.1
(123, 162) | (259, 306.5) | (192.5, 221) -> 6.5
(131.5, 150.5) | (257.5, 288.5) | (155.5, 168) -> 2.0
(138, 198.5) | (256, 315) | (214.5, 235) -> -4.7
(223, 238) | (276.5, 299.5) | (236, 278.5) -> 0.3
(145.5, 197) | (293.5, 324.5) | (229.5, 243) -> -4.2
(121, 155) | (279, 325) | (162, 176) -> 4.6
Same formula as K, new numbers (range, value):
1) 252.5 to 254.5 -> 11.4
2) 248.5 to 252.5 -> 11.5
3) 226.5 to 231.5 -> 11.5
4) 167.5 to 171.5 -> 7.12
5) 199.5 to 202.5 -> 6.85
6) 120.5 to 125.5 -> 11.1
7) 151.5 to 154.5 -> 10.6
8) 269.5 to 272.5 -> 11.3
